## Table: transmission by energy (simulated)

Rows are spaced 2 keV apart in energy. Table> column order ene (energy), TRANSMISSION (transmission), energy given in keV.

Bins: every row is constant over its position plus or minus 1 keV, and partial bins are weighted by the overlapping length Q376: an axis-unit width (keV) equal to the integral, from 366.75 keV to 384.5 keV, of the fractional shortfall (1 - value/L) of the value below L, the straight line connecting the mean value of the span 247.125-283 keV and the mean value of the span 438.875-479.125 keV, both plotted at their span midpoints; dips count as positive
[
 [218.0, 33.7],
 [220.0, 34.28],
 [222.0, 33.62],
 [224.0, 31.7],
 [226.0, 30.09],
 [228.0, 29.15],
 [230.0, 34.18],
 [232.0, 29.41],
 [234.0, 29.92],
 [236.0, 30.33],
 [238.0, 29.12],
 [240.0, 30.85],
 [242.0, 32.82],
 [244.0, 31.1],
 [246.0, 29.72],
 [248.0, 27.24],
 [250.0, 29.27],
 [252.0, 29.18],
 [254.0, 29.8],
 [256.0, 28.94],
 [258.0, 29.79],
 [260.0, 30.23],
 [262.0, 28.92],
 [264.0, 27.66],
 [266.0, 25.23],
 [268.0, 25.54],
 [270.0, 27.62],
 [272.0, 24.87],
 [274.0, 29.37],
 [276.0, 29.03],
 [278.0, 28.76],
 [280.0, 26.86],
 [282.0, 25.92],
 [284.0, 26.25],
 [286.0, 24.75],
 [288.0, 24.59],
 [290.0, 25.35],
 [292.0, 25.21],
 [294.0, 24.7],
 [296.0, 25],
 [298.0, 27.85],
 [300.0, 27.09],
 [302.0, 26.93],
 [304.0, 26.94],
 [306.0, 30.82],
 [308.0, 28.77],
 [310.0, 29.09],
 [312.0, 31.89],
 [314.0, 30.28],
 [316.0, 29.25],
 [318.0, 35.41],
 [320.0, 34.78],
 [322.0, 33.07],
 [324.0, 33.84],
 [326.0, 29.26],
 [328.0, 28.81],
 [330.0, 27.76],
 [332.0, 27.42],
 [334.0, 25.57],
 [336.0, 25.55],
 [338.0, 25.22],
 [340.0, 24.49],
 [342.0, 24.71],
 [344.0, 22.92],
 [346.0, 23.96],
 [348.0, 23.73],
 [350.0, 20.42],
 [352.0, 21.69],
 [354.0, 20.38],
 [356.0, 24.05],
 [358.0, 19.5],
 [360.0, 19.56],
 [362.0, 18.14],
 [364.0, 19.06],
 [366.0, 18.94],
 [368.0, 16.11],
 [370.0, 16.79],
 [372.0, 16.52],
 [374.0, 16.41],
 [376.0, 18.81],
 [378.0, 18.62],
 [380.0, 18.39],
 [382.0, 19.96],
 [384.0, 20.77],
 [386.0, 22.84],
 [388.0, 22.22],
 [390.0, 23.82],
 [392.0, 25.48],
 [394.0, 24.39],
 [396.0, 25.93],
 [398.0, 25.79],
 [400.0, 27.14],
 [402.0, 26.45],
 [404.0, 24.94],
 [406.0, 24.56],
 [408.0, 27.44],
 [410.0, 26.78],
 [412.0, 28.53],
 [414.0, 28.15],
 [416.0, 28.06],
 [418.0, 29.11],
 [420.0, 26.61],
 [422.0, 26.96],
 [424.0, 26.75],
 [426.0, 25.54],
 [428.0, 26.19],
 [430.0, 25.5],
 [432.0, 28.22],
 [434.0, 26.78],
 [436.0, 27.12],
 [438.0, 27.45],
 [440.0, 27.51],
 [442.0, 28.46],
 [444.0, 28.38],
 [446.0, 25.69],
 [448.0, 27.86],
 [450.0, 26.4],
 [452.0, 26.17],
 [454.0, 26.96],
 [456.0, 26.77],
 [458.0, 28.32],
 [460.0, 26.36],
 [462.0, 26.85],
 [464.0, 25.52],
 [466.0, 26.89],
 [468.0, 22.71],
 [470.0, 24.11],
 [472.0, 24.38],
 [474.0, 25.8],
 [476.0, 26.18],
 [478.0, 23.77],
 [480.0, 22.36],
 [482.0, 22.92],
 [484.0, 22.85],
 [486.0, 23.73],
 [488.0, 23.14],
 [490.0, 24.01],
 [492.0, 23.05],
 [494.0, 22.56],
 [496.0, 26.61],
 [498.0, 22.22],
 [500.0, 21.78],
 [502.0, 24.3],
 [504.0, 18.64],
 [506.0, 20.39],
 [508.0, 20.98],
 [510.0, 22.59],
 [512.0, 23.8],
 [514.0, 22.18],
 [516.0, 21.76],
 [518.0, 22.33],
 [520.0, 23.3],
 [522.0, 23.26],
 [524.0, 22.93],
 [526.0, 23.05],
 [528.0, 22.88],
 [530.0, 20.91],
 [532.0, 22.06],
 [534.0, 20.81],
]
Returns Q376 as 5.93 keV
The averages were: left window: 28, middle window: 18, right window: 26.2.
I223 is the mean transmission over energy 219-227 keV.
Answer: 32.4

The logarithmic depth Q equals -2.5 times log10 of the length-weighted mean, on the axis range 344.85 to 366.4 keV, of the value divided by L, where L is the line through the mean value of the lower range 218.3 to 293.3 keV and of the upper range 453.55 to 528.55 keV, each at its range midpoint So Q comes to 0.264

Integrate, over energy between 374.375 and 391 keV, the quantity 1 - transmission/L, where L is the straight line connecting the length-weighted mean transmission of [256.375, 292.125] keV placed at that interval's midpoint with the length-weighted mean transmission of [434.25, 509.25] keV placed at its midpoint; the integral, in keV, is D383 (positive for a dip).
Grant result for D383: 3.4 keV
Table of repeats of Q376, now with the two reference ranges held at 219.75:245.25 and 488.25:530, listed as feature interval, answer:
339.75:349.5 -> 1.39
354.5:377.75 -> 7.28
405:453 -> -3.86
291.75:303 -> 1.14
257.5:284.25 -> 2.15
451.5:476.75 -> -2.02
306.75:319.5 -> -1.01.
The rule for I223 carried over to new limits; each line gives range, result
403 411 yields 25.9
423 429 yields 26.2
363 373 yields 17.5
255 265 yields 29.1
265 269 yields 25.4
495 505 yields 22.7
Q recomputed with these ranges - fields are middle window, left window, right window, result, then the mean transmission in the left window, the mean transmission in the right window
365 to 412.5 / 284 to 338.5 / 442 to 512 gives 0.18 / 28.3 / 24.5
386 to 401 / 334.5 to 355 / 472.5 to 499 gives -0.06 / 23.4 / 23.8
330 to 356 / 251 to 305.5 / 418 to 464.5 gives 0.13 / 27.2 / 26.9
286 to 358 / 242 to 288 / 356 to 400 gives -0.11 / 28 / 20.6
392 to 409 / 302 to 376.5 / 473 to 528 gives -0.07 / 24.9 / 23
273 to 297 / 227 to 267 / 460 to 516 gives 0.09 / 29.6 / 23.5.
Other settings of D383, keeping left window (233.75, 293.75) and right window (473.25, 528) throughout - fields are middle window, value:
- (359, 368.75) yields 2.8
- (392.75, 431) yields -2.6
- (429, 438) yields -0.9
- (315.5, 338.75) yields -2.6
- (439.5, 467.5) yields -3.4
